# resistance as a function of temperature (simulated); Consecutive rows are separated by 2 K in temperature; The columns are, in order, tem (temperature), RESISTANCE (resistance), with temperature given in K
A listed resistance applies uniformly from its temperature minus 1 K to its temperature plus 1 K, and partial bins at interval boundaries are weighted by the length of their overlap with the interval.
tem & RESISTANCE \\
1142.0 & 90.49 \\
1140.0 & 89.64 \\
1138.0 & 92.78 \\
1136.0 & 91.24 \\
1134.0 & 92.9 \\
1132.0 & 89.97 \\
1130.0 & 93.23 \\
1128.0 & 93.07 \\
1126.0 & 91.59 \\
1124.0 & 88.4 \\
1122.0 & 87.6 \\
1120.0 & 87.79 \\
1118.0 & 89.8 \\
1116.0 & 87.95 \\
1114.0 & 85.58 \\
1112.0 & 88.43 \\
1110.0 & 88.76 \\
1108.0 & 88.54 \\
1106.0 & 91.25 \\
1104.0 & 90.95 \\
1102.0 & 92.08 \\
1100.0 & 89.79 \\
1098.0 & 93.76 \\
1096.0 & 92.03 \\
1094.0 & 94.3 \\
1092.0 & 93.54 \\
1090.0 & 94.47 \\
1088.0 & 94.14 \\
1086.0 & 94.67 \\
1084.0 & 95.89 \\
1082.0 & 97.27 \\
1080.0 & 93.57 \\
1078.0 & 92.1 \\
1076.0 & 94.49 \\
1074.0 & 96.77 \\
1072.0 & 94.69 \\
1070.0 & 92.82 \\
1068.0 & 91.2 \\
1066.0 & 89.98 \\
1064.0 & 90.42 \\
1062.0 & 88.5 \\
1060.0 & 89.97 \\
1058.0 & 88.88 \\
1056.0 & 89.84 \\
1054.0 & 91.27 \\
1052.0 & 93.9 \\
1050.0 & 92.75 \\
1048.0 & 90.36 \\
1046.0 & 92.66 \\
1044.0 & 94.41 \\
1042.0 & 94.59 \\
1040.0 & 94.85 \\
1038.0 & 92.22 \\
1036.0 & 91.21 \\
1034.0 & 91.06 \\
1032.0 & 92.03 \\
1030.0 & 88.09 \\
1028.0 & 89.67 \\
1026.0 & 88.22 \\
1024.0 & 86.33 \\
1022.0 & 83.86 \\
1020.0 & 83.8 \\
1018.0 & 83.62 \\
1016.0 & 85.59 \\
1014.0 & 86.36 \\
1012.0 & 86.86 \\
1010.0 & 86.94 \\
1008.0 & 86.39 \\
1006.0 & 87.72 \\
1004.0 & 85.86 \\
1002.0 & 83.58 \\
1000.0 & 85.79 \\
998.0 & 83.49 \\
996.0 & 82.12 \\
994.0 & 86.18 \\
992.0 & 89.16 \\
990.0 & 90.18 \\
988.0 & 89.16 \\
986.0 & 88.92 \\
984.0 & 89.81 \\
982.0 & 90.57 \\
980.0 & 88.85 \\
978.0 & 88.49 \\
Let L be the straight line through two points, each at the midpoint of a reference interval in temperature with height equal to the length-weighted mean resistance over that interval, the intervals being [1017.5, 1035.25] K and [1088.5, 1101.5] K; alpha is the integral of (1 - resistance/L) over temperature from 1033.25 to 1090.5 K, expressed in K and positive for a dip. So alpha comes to -1.5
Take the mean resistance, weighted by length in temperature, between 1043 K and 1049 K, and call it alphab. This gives 92.5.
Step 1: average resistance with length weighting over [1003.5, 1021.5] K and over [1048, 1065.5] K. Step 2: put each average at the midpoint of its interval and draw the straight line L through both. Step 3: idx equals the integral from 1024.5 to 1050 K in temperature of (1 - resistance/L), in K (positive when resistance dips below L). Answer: -0.9 K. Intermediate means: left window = 85.8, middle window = 91.6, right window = 90.7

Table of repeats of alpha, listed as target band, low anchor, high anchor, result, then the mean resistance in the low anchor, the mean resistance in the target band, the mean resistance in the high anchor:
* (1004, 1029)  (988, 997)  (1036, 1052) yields 1.0 K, 87.2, 86.3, 93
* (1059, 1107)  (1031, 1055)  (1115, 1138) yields -0.7 K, 92.6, 92.9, 90.4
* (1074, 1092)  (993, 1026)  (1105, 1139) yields -1.3 K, 85.4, 94.6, 89.9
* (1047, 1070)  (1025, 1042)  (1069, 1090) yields 0.6 K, 91.1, 90.7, 94.6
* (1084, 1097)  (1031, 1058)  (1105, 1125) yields -0.6 K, 92.3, 94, 88.4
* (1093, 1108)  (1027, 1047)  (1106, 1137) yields -0.2 K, 92.1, 91.8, 89.7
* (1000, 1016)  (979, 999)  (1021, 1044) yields 0.5 K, 87.8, 86.2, 90.4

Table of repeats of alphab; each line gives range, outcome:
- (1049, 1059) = 91.3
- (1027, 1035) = 90.2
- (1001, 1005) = 84.7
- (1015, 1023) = 84.2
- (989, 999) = 86.2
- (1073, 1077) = 95.6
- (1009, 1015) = 86.7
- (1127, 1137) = 92.1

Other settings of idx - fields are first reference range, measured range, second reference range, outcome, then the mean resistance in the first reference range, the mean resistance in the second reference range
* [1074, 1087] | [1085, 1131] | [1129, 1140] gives 1.2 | 94.8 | 91.8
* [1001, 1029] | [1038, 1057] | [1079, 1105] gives -0.7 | 86.1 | 93.6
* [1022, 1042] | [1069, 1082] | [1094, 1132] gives -0.6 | 90.3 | 90.1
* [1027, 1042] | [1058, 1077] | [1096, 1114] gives -0.2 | 91.5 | 90.3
